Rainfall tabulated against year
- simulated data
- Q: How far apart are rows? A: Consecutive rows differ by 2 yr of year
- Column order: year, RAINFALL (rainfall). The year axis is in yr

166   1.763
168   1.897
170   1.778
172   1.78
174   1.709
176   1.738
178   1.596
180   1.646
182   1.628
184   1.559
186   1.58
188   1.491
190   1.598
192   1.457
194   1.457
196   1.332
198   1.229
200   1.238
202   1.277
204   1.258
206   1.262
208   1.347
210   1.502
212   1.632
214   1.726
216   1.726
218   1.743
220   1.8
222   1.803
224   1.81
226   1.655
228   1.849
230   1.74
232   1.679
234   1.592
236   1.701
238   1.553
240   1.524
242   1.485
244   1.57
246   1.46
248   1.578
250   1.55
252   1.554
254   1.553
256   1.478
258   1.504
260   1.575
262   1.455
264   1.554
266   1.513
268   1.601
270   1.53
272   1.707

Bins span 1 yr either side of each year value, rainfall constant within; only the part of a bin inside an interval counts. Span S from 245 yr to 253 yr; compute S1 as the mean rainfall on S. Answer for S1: 1.54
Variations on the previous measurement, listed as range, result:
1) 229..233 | 1.71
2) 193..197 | 1.39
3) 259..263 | 1.52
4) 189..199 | 1.41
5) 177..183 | 1.62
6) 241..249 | 1.52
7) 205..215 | 1.49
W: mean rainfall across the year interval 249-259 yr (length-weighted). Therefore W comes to 1.53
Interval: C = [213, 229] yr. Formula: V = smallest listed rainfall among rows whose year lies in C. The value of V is 1.655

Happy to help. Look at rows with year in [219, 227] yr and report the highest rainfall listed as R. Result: 1.81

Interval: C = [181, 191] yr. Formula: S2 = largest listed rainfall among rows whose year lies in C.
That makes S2 1.628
